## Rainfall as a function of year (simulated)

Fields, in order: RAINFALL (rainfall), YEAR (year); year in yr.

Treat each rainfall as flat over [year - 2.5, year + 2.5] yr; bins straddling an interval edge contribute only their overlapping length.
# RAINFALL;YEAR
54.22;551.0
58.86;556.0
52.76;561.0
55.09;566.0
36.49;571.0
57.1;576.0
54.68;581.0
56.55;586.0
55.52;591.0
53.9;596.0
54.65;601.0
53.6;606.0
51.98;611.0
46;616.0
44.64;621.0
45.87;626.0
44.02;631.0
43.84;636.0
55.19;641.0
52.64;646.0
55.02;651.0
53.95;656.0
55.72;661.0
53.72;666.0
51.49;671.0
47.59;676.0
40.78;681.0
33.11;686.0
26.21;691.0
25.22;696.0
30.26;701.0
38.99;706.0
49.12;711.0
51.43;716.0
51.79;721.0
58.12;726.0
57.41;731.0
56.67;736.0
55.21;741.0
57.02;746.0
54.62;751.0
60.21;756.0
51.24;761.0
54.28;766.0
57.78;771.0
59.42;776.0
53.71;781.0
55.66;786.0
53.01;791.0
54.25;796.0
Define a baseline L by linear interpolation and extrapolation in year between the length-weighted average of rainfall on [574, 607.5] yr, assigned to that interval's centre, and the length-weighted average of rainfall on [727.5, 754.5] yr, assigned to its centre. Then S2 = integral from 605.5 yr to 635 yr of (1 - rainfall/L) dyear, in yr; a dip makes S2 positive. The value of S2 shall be 4.4 yr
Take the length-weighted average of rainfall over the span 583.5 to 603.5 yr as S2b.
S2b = 55.2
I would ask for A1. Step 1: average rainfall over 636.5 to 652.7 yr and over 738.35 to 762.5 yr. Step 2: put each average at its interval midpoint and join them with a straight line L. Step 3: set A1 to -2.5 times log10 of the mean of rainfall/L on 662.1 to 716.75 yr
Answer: 0.308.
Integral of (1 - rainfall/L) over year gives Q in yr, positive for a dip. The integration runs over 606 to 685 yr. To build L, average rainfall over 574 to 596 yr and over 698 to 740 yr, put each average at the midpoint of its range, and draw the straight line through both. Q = 5.1 yr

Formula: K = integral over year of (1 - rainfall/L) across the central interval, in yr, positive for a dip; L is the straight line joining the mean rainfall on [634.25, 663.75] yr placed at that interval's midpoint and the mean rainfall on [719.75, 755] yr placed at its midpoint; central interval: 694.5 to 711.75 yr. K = 6.2 yr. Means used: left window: 53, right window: 56.2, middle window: 35.2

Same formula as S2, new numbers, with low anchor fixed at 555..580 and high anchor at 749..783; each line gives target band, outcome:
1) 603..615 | 0.15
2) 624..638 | 2.26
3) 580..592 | -0.81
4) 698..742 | 4.48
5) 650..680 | 0.91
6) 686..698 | 5.98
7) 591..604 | -0.51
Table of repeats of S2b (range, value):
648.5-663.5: 54.9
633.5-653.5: 51.7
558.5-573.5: 48.1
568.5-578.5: 46.8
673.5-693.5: 36.9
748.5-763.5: 55.4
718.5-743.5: 55.8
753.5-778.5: 56.6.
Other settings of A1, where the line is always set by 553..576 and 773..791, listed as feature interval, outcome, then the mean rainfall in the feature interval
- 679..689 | 0.43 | 36.2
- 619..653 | 0.09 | 48.7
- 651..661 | -0.03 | 54.7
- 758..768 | 0.05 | 53.1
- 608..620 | 0.08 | 48.6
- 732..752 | -0.02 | 56.1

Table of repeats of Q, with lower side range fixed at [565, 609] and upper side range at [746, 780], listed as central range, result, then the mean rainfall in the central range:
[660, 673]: 0.2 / 53.5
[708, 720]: 1.2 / 50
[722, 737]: -0.4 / 56.9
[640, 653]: 0.0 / 54.2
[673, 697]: 8.4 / 35.5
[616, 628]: 1.8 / 45.4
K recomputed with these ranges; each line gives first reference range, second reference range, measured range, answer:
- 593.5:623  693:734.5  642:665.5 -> -2.83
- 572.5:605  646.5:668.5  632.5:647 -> 1.23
